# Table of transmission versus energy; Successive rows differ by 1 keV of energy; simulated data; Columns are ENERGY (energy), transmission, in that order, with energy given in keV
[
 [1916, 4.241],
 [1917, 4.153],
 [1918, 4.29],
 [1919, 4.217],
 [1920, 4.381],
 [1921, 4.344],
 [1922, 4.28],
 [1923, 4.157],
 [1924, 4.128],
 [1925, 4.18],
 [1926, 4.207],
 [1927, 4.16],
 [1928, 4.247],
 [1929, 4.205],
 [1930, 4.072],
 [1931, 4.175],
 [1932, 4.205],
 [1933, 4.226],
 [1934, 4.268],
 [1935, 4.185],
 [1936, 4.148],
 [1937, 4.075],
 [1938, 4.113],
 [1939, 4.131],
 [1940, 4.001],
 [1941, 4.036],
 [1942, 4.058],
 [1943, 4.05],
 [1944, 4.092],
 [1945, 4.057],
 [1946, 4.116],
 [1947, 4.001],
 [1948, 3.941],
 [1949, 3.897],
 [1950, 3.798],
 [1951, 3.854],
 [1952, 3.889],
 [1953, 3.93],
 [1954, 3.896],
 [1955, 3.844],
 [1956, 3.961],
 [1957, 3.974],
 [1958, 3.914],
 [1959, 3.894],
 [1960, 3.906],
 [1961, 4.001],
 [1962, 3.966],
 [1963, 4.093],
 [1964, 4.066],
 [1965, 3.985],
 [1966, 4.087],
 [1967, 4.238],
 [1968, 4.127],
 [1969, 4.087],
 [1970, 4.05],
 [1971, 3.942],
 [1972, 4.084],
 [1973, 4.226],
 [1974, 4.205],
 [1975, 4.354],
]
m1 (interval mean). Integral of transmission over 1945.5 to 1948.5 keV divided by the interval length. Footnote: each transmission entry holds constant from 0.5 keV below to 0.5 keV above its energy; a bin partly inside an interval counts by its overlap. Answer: 4.02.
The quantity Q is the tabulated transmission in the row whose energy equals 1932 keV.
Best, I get 4.205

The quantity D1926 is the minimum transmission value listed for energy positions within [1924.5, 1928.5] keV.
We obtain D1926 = 4.16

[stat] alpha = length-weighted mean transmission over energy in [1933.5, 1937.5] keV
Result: 4.17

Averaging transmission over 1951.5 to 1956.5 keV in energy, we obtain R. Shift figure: 3.9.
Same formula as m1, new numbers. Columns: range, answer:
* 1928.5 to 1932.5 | 4.16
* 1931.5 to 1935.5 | 4.22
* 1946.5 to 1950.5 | 3.91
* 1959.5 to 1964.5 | 4.01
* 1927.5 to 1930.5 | 4.17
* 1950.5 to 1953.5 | 3.89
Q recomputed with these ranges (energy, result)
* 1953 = 3.93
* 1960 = 3.906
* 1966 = 4.087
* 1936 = 4.148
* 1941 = 4.036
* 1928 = 4.247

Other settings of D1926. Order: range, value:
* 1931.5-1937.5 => 4.075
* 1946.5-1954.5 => 3.798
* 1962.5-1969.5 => 3.985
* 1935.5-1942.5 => 4.001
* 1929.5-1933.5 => 4.072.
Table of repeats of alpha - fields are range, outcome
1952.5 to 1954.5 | 3.91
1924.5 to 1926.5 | 4.19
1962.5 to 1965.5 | 4.05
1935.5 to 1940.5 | 4.09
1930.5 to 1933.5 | 4.2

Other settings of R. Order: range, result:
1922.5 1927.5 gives 4.17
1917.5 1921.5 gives 4.31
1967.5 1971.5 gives 4.05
